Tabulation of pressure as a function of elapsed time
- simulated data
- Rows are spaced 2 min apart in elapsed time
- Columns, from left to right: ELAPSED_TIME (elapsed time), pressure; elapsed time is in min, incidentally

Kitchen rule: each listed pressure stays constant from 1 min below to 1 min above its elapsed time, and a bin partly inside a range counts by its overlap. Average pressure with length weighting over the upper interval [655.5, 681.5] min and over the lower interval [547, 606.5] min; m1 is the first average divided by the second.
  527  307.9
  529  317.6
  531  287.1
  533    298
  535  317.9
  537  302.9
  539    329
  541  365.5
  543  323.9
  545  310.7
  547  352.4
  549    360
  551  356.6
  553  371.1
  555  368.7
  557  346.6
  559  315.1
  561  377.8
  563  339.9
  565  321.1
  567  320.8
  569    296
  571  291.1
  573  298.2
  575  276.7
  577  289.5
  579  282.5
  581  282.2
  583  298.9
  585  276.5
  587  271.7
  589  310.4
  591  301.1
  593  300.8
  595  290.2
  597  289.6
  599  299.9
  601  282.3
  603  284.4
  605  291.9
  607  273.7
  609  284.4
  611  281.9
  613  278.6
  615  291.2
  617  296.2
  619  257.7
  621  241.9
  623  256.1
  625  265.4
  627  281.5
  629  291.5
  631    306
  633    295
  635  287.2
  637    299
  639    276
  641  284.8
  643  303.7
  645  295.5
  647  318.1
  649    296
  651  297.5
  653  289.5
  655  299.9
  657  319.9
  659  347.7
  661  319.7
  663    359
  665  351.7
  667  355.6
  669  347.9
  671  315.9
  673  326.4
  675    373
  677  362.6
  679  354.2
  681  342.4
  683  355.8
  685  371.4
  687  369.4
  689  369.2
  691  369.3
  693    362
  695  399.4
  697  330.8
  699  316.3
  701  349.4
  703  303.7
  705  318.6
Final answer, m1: 1.11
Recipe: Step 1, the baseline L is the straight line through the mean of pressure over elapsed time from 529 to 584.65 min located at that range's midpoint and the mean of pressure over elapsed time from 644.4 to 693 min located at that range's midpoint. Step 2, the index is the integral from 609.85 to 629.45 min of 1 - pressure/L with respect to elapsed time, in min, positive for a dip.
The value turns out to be 3.4 min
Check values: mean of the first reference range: 321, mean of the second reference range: 339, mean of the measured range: 274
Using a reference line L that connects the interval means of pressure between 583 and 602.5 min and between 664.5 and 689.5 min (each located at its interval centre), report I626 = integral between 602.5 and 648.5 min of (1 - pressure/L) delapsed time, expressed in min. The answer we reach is 4.5 min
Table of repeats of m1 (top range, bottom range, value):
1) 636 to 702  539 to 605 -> 1.06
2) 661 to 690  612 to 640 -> 1.26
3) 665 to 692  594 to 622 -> 1.26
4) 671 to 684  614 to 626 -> 1.30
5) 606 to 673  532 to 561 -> 0.88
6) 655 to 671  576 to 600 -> 1.16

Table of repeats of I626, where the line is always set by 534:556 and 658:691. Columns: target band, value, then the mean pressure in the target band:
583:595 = 1.8 min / 293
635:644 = 1.5 min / 290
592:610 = 3.0 min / 289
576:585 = 1.5 min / 287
